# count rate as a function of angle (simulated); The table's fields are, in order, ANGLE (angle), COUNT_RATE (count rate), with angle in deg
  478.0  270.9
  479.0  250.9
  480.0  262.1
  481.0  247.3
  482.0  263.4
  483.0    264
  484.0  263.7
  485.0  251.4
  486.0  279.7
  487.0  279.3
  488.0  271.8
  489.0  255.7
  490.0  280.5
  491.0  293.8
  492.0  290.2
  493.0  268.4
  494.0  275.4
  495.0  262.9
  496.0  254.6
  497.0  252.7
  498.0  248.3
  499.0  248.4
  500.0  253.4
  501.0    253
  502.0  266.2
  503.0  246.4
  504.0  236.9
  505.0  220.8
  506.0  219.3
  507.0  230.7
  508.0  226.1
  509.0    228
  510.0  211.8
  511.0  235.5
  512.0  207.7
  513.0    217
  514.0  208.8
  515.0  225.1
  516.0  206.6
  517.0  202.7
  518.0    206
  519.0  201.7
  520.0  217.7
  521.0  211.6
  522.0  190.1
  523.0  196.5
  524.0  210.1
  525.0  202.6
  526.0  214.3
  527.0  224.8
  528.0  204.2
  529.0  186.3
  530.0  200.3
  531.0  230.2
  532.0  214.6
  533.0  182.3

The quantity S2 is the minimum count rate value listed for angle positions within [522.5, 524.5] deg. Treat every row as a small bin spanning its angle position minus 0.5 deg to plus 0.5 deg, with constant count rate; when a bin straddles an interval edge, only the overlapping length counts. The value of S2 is 196.5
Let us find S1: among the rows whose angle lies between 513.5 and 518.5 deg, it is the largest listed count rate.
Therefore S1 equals 225.1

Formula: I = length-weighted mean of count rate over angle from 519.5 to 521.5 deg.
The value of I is 215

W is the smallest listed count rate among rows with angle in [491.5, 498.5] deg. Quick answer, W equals 248.3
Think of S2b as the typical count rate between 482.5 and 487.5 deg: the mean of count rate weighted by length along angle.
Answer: 268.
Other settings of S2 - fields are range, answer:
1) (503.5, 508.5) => 219.3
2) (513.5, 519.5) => 201.7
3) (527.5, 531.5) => 186.3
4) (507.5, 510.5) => 211.8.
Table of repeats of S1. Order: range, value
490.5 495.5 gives 293.8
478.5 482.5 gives 263.4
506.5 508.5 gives 230.7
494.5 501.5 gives 262.9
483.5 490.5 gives 280.5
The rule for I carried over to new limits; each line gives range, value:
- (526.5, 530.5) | 204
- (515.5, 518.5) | 205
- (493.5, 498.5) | 259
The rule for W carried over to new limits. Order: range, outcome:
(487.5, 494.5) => 255.7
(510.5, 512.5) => 207.7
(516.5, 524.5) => 190.1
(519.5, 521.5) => 211.6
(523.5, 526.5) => 202.6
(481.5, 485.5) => 251.4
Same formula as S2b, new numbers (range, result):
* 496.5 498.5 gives 250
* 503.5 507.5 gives 227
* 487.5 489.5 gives 264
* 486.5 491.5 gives 276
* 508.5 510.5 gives 220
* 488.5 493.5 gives 278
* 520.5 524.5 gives 202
